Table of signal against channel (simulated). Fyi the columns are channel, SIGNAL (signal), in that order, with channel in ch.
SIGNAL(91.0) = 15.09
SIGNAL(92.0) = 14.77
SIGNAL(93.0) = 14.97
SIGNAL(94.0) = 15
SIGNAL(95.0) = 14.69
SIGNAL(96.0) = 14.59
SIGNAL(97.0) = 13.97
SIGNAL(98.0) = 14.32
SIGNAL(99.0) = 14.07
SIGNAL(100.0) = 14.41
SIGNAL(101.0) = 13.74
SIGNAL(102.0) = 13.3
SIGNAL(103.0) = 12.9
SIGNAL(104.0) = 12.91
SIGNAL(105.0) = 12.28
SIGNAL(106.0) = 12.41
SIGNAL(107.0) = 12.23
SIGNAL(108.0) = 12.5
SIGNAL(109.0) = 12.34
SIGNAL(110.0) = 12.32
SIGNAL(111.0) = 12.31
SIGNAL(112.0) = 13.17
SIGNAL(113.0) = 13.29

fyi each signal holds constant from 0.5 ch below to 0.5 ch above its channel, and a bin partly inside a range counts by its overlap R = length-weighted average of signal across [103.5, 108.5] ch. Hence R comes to 12.5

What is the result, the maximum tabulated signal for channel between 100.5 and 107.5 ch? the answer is 13.74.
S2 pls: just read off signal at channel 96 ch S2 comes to 14.59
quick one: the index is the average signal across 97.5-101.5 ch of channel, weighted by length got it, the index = 14.1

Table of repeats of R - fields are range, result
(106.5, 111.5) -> 12.3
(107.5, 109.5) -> 12.4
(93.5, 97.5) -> 14.6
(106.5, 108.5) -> 12.4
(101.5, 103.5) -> 13.1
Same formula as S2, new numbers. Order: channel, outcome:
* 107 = 12.23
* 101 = 13.74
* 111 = 12.31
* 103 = 12.9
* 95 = 14.69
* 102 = 13.3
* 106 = 12.41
